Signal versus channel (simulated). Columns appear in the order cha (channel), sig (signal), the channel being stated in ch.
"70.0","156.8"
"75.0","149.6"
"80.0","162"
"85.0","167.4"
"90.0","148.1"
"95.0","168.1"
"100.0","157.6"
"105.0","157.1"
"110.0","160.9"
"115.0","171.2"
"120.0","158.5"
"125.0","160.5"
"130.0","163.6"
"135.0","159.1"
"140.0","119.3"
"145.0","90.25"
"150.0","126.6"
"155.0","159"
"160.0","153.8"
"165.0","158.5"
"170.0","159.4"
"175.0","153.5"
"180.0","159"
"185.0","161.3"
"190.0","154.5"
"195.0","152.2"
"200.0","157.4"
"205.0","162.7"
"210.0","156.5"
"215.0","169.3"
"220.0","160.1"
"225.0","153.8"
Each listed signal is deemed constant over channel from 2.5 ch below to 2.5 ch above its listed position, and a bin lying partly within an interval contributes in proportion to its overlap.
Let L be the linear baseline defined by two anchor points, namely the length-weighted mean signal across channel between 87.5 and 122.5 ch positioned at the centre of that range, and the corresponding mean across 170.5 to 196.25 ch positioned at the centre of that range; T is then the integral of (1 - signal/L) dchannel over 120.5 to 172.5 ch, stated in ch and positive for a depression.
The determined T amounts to 4.19 ch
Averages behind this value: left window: 160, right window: 157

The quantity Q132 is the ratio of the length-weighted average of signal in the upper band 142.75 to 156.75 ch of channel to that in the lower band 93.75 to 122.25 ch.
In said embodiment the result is 0.77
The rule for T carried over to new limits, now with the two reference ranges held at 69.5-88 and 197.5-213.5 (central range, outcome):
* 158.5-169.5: 0.16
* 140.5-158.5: 3.73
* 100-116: -0.24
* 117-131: -0.16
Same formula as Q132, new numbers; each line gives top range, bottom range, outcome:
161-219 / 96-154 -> 1.07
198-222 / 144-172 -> 1.12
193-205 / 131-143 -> 1.12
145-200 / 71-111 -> 0.95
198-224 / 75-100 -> 1.01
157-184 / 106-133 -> 0.97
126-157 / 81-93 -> 0.86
